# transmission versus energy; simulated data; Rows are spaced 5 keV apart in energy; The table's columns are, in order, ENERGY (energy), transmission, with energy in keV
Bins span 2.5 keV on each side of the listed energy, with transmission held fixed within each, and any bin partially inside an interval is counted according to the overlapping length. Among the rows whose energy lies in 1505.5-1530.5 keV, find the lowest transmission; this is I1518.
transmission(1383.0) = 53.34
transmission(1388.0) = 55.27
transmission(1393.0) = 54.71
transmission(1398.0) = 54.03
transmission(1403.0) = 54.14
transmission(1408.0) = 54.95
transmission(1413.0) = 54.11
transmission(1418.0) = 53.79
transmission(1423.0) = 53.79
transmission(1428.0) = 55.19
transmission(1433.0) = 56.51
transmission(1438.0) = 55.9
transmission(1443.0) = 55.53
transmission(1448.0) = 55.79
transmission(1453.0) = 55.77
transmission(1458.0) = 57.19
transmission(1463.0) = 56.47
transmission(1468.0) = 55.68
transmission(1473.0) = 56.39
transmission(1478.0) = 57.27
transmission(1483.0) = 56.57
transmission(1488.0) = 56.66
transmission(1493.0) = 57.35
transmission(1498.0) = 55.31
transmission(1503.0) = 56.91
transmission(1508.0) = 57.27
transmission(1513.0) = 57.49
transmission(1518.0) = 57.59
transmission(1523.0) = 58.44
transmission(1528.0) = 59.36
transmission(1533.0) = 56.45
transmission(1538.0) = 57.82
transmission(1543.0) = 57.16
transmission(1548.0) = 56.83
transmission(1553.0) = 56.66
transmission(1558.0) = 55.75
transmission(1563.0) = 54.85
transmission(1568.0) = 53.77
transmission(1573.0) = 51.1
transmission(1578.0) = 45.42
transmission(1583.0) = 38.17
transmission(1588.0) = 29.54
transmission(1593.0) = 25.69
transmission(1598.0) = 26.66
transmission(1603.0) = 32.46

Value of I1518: 57.27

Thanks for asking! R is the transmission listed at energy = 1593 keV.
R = 25.69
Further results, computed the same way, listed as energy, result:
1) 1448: 55.79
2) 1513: 57.49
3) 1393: 54.71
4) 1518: 57.59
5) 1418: 53.79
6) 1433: 56.51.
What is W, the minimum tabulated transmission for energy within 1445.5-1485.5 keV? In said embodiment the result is 55.68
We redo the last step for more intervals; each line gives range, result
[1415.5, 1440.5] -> 53.79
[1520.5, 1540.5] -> 56.45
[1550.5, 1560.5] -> 55.75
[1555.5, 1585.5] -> 38.17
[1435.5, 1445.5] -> 55.53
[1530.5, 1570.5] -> 53.77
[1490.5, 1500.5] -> 55.31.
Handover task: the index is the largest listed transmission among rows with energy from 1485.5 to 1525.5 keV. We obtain 58.44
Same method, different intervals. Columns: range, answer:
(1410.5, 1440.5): 56.51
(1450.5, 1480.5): 57.27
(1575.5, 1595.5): 45.42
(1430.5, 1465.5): 57.19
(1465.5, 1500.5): 57.35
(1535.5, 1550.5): 57.82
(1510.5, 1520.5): 57.59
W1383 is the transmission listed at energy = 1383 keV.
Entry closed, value 53.34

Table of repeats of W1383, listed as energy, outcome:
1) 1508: 57.27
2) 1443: 55.53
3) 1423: 53.79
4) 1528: 59.36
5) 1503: 56.91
